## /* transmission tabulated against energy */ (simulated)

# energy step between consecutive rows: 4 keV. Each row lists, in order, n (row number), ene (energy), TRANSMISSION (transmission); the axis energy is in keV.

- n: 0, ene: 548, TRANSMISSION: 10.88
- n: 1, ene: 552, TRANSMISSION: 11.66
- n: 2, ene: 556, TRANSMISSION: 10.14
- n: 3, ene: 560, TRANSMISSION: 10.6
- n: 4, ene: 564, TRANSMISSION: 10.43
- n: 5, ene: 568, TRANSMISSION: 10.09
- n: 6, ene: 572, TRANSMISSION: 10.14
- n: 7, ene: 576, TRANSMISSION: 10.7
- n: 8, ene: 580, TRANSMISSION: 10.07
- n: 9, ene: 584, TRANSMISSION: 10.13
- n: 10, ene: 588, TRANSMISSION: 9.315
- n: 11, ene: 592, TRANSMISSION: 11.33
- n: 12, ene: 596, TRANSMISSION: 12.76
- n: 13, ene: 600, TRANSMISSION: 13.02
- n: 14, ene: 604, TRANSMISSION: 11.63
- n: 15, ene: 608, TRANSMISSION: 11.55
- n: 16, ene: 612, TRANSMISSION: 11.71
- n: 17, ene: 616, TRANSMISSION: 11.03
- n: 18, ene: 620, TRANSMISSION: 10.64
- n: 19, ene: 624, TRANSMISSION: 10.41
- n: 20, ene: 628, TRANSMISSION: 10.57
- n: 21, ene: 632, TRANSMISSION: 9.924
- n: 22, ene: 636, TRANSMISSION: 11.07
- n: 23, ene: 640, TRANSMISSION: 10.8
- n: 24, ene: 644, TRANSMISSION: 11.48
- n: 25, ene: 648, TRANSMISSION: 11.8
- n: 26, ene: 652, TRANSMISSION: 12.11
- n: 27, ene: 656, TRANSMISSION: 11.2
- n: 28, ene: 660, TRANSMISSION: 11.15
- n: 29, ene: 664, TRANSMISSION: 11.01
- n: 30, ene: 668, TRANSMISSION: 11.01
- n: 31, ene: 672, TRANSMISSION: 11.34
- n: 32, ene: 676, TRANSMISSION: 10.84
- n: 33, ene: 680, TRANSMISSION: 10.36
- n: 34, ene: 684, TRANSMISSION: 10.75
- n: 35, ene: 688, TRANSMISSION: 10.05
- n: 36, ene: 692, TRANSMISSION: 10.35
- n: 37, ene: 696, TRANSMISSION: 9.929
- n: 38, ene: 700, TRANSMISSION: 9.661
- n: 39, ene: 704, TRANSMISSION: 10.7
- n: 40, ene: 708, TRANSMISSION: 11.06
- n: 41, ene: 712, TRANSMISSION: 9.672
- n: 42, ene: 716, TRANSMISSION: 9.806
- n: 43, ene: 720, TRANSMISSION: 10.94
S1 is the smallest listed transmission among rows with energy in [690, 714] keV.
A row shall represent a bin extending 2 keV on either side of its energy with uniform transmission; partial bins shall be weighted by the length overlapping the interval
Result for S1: 9.661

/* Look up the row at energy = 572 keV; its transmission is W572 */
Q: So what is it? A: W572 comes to 10.14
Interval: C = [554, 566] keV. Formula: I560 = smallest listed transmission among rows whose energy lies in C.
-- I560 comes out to 10.14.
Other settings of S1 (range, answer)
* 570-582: 10.07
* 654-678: 10.84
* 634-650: 10.8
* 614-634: 9.924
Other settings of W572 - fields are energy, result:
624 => 10.41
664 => 11.01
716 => 9.806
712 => 9.672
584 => 10.13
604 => 11.63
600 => 13.02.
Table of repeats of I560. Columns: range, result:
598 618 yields 11.03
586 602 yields 9.315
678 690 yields 10.05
